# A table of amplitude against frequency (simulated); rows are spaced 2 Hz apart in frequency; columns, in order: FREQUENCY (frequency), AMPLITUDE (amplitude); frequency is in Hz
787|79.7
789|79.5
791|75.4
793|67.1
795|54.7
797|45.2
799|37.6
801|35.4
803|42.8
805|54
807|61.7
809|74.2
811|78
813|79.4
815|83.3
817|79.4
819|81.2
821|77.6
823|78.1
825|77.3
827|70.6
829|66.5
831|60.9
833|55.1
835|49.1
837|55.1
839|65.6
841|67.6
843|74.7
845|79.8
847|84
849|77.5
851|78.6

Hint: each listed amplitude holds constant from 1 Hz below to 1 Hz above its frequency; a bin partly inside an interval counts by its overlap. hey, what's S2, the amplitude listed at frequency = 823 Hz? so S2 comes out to 78.1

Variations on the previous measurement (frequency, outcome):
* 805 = 54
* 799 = 37.6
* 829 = 66.5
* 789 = 79.5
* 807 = 61.7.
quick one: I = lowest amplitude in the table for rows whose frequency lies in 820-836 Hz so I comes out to 49.1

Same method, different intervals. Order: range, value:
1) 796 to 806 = 35.4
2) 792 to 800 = 37.6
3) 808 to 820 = 74.2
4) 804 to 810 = 54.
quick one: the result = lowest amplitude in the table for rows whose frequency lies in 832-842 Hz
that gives 49.1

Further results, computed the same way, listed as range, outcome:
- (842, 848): 74.7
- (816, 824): 77.6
